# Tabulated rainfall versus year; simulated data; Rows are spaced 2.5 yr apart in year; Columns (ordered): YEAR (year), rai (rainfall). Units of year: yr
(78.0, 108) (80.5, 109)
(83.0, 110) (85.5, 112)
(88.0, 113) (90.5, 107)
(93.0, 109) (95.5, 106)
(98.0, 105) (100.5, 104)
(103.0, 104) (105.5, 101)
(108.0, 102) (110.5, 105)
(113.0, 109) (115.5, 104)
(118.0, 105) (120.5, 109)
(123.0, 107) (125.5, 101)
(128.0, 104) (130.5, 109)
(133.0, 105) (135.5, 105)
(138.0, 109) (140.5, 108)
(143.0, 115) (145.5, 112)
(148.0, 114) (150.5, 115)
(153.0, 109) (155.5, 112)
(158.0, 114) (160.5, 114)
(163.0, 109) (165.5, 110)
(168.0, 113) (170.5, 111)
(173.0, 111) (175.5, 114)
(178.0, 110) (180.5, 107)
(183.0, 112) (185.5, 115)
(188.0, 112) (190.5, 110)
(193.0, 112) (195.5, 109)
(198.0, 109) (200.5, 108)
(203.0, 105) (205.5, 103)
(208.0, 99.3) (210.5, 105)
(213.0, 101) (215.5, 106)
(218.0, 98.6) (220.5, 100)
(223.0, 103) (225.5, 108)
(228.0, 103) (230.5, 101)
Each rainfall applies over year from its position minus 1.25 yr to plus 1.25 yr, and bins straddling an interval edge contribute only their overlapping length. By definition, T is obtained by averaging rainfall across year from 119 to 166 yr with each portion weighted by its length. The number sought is 109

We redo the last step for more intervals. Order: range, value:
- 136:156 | 111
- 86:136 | 106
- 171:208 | 109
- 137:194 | 112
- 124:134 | 105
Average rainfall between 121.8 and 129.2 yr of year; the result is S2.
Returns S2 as 104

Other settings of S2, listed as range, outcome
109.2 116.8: 106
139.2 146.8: 112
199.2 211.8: 104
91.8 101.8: 106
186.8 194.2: 111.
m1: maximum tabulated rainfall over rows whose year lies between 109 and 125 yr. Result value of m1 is 109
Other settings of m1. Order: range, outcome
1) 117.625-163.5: 115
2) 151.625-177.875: 114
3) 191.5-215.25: 112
